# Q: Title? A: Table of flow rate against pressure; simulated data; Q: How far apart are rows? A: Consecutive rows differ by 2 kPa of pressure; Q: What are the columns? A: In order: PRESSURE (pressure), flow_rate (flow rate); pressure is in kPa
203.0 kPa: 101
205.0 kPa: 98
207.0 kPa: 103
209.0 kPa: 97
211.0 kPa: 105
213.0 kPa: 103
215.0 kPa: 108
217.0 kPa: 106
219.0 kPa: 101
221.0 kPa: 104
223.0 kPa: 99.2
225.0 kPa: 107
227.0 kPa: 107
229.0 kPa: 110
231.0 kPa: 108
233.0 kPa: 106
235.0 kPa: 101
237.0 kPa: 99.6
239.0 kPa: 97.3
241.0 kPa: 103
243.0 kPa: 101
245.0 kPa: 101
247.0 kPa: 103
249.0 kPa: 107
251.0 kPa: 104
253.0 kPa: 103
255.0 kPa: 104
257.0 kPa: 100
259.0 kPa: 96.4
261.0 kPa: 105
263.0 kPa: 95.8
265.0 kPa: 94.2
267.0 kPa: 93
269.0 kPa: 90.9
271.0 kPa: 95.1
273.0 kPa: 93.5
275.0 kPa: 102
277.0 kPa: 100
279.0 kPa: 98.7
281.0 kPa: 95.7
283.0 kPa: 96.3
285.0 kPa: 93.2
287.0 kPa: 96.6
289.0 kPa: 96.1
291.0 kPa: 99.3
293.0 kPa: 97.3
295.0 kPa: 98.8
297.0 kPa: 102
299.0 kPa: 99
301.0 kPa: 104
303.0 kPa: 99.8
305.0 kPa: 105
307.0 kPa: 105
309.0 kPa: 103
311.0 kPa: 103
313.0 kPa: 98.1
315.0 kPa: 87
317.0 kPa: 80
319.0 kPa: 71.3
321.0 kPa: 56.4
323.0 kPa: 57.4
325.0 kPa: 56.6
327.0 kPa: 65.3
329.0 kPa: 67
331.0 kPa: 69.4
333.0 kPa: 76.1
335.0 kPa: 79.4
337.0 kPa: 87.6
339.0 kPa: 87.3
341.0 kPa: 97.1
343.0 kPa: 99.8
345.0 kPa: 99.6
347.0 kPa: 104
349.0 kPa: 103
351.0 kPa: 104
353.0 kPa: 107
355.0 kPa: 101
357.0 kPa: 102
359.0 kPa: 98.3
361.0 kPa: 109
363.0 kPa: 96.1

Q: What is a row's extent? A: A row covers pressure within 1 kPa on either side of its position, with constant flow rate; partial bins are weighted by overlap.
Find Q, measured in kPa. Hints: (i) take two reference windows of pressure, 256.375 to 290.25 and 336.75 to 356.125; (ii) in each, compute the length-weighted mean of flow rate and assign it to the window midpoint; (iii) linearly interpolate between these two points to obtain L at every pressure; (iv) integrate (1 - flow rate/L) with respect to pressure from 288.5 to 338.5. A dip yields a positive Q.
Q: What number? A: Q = 5.93 kPa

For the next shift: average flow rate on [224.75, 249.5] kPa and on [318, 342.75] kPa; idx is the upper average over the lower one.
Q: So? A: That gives 0.7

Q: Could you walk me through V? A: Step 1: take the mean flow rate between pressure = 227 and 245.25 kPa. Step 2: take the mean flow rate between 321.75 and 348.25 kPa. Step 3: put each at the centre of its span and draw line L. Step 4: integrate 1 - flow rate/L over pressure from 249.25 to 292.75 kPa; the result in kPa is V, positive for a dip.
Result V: -1.23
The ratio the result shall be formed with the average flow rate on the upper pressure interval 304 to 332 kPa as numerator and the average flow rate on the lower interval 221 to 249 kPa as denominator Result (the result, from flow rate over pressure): 0.78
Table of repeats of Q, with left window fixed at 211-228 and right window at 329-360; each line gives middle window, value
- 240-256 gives -0.21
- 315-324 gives 2.55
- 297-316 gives -0.72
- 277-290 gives 0.32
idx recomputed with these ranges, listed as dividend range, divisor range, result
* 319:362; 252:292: 0.89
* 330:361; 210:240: 0.91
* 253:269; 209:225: 0.95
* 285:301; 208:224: 0.96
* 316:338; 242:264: 0.68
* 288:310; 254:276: 1.04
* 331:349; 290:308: 0.90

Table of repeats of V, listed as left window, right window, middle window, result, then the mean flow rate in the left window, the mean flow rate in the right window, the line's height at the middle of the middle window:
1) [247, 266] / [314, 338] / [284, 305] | -3.56 kPa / 101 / 71.1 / 84.7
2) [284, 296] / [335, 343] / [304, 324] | 1.54 kPa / 96.9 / 90.4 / 93.7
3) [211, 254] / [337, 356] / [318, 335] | 5.86 kPa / 104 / 99.6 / 100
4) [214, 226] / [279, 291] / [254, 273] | 0.36 kPa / 104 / 96.1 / 98.8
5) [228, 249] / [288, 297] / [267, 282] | 0.54 kPa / 103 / 98.3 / 99.9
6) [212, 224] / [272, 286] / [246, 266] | -0.35 kPa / 104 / 97.1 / 99.5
